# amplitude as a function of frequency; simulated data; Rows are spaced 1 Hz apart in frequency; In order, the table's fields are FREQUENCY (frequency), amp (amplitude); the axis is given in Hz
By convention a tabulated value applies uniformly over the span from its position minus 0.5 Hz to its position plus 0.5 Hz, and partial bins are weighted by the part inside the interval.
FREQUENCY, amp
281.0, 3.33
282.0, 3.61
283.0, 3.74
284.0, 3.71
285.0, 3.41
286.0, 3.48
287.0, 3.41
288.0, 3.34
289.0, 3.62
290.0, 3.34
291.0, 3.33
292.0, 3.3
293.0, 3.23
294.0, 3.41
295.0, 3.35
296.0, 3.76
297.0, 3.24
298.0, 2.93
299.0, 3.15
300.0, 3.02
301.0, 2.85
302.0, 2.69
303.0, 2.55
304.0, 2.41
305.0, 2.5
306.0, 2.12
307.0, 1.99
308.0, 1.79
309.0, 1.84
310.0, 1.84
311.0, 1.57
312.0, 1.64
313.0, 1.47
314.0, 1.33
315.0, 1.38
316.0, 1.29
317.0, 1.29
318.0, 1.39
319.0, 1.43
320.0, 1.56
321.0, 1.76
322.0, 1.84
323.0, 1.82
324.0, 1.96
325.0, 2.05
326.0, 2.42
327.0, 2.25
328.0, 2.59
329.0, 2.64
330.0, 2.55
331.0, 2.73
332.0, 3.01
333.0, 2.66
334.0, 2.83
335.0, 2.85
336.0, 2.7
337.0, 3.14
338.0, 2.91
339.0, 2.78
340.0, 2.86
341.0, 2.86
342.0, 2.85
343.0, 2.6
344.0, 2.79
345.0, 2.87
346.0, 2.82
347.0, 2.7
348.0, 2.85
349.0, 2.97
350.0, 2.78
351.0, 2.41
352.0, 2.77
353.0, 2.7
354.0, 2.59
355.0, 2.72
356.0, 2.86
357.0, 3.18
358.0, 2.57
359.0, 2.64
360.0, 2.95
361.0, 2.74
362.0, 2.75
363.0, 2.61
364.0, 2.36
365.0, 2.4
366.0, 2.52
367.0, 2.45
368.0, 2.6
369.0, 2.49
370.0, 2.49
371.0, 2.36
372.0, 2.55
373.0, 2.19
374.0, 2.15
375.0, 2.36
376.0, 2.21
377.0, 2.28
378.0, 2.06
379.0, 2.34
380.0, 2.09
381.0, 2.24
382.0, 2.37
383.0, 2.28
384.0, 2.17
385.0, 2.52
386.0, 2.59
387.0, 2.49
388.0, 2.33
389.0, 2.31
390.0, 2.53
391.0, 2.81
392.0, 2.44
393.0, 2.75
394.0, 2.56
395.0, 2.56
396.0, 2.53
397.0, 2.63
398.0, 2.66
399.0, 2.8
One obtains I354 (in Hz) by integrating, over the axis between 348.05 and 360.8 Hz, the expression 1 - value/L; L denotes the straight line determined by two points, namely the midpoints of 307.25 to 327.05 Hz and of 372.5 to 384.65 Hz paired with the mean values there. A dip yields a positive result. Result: -4.7 Hz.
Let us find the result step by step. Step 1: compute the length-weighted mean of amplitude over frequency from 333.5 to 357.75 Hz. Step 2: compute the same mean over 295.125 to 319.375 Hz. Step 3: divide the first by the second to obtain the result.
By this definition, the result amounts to 1.29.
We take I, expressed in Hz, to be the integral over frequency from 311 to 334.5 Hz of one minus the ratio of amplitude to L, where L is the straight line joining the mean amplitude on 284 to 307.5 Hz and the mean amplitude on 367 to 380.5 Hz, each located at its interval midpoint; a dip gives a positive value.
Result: 6.8 Hz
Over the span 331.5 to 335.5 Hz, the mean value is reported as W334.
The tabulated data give 2.84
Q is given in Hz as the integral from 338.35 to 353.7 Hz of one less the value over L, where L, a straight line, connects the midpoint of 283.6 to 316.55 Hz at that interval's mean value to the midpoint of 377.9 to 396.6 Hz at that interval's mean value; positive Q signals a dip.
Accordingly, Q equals -1.4 Hz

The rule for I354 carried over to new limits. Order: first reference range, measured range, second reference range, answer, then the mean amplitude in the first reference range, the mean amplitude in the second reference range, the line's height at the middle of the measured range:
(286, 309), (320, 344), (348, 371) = 2.2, 2.96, 2.66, 2.79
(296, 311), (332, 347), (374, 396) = -2.3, 2.51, 2.39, 2.46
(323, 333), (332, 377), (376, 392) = -4.9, 2.44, 2.36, 2.4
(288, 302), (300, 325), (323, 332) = 8.3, 3.25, 2.4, 2.79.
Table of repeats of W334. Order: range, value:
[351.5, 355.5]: 2.69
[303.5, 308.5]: 2.16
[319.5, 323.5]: 1.75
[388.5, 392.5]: 2.52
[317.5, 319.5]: 1.41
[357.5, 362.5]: 2.73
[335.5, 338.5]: 2.92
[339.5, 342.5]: 2.86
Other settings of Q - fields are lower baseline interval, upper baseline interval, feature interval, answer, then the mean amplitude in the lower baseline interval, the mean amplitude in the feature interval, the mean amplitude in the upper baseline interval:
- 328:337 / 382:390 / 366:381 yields 0.9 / 2.76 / 2.33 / 2.39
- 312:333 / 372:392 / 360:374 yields -1.7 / 1.95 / 2.5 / 2.34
